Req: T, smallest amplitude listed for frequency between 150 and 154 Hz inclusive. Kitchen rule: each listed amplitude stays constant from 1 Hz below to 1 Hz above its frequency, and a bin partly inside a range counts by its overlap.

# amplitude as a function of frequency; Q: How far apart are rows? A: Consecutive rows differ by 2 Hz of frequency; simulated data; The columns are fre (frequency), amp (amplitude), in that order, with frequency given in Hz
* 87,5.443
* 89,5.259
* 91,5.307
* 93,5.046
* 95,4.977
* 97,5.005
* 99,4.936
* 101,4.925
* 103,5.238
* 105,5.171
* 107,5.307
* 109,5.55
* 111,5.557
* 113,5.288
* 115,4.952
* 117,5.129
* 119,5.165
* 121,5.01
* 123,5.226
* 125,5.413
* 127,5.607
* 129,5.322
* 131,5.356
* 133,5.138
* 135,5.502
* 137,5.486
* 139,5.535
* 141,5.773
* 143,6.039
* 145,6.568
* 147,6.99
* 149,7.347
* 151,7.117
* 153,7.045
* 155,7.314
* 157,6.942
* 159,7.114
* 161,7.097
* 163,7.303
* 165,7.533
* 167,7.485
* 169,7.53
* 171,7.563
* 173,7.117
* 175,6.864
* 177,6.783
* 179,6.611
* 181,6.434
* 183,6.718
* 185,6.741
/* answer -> 7.045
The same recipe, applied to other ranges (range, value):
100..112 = 4.925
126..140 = 5.138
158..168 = 7.097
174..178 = 6.783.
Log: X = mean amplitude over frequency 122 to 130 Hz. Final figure 5.39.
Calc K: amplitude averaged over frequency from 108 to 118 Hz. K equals 5.3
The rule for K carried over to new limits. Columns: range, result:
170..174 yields 7.34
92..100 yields 4.99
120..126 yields 5.22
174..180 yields 6.75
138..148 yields 6.18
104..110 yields 5.34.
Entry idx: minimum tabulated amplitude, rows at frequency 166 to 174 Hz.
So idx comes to 7.117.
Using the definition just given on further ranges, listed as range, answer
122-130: 5.226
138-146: 5.535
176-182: 6.434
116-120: 5.129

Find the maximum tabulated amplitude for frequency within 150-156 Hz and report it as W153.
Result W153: 7.314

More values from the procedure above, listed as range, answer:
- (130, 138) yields 5.502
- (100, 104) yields 5.238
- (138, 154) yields 7.347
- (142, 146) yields 6.568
